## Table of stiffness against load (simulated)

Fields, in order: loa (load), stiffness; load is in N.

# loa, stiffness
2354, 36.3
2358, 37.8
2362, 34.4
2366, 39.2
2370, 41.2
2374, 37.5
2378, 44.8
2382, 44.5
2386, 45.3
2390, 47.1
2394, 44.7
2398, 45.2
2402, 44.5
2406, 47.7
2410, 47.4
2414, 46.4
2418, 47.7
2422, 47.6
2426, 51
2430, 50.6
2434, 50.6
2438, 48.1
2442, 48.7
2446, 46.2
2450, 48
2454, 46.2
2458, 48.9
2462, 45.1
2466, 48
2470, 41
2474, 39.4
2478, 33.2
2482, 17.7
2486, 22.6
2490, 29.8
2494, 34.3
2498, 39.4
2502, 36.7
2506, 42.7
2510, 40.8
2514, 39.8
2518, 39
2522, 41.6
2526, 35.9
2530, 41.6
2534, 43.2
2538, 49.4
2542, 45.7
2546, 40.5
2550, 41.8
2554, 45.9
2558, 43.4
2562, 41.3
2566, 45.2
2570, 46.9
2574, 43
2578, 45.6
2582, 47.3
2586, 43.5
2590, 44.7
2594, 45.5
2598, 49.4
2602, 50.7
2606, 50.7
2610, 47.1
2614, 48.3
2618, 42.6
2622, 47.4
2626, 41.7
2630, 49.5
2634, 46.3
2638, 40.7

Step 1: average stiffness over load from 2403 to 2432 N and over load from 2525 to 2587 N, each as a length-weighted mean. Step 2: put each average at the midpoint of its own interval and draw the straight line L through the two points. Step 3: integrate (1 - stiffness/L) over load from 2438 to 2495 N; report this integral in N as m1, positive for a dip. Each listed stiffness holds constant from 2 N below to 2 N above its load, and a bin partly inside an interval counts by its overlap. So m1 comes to 8.73 N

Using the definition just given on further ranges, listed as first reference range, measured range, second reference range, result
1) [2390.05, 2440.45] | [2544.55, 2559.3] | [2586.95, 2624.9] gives 1.3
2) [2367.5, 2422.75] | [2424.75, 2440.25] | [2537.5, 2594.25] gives -1.8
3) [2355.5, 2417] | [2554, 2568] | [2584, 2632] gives 0.7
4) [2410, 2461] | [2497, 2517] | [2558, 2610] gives 3.1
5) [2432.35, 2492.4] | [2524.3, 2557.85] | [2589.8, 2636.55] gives 0.7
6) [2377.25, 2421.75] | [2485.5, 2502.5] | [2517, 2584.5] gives 4.3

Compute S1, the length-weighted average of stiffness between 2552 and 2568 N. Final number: 44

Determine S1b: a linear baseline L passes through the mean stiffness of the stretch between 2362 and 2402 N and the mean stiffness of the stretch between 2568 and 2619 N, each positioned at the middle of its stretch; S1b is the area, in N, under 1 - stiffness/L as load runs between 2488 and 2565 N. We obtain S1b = 8.03 N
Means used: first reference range 42.9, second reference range 46.6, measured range 40.7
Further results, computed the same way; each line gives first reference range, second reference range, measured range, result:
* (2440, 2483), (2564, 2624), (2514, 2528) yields 1.70 N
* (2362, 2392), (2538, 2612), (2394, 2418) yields -1.97 N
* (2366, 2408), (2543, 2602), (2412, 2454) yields -3.97 N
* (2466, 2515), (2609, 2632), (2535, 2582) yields -4.22 N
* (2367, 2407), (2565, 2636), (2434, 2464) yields -1.88 N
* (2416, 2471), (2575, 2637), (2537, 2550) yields 0.74 N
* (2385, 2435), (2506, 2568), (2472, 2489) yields 6.21 N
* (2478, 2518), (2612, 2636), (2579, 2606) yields -2.57 N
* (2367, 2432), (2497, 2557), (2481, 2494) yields 5.28 N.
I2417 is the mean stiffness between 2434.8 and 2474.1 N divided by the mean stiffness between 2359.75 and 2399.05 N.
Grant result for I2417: 1.10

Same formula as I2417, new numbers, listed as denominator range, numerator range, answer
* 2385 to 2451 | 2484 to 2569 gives 0.84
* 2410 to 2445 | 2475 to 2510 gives 0.67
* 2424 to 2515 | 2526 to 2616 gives 1.10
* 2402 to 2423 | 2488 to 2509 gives 0.78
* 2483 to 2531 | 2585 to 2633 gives 1.28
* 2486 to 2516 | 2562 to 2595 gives 1.23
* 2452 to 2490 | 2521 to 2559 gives 1.14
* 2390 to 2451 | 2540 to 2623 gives 0.96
